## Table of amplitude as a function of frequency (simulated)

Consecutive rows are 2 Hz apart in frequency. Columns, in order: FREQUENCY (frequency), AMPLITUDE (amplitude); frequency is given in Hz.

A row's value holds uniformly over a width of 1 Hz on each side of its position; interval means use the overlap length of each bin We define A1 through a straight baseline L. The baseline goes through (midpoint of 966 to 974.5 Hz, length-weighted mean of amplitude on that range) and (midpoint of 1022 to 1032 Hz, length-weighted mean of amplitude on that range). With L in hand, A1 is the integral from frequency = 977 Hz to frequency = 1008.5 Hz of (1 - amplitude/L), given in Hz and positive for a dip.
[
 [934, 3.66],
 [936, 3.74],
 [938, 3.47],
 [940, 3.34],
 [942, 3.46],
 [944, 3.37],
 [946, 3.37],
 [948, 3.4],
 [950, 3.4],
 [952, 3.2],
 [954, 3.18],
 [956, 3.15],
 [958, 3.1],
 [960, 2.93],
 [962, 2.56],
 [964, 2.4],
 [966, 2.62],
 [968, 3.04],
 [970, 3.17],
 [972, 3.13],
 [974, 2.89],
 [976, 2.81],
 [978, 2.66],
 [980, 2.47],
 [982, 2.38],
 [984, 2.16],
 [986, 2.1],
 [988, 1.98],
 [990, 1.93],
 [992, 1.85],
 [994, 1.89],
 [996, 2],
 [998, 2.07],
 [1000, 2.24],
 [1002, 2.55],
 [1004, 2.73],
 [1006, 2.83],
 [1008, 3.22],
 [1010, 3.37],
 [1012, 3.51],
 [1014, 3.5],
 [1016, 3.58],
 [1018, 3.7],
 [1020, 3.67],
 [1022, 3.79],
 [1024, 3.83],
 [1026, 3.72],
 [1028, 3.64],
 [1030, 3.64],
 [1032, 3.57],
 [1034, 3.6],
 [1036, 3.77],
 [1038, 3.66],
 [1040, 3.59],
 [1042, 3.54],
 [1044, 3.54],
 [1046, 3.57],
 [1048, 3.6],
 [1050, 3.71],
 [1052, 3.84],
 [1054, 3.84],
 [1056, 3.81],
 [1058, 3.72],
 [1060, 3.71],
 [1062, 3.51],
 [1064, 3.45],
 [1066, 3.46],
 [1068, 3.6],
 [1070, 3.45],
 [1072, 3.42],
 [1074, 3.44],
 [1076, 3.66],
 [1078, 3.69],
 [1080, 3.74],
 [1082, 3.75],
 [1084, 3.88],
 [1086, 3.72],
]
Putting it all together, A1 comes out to 9.5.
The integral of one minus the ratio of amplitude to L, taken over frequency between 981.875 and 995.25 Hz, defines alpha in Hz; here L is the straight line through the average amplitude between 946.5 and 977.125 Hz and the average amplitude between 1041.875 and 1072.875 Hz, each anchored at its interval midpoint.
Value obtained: 4.9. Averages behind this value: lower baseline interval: 3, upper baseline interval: 3.61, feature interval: 2.02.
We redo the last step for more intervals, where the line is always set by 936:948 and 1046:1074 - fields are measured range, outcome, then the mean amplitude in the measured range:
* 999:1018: 2.4 Hz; 3.09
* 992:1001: 3.8 Hz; 2.03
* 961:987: 6.2 Hz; 2.65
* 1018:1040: -0.7 Hz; 3.68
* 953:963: 1.4 Hz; 2.98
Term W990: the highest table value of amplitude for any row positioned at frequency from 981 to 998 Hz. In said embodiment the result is 2.38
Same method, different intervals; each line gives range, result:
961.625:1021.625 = 3.7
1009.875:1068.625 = 3.84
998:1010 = 3.37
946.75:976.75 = 3.4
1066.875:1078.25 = 3.69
